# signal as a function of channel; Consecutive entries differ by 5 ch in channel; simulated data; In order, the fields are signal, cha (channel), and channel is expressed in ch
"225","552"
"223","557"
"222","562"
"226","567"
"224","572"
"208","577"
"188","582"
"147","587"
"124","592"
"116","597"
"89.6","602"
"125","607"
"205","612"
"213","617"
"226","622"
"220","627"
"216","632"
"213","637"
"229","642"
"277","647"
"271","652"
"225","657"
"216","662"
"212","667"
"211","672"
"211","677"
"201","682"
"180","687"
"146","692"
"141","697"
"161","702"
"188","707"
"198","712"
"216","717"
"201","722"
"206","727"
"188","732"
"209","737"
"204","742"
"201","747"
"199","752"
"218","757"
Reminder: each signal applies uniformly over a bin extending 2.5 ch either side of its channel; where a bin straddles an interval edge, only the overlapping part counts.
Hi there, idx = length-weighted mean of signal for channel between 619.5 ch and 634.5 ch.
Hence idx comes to 221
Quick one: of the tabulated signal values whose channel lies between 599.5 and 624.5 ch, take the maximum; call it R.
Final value 226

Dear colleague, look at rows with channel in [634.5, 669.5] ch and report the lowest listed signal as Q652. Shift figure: 212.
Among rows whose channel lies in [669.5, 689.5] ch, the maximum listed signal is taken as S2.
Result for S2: 211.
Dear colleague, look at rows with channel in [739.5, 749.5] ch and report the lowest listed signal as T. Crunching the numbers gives 201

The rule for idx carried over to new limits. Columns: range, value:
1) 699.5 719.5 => 191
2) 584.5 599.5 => 129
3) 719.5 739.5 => 201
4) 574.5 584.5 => 198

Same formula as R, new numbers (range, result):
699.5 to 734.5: 216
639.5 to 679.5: 277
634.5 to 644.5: 229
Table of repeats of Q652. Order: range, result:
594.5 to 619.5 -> 89.6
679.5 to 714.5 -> 141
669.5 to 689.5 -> 180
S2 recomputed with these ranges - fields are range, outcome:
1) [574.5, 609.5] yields 208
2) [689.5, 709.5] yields 188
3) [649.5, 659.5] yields 271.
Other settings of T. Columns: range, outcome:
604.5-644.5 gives 125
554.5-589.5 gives 147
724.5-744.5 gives 188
